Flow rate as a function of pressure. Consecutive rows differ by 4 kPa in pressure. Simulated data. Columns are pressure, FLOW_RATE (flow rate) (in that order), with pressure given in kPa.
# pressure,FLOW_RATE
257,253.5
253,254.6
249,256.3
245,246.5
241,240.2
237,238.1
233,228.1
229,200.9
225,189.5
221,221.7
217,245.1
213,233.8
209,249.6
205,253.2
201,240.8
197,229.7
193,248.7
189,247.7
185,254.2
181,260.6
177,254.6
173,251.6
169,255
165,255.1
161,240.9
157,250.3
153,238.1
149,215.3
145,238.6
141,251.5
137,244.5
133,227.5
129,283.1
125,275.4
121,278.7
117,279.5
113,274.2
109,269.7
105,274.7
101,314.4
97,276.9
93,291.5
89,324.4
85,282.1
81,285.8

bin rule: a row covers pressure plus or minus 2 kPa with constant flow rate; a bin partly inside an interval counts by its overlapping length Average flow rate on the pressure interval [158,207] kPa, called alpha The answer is 249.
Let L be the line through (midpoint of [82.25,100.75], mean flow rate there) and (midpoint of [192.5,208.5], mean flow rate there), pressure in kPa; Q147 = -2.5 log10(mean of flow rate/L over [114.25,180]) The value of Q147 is 0.07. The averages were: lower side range 295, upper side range 243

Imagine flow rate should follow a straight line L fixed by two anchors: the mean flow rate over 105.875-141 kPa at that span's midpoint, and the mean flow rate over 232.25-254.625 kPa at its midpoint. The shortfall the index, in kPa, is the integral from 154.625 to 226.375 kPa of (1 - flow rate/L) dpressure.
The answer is 2.9 kPa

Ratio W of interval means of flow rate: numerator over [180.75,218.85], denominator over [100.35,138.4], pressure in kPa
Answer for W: 0.91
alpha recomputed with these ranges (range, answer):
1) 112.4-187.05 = 254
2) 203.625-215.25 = 245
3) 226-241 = 223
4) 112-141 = 265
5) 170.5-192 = 254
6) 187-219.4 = 243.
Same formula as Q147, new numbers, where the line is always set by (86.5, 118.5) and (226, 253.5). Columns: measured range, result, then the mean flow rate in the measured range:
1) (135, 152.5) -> 0.15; 238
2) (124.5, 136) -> 0.08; 259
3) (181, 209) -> 0.02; 247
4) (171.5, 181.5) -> 0.02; 255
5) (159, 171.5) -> 0.06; 250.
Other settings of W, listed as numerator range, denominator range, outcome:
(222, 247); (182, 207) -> 0.91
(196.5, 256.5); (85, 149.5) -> 0.87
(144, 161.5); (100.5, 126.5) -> 0.85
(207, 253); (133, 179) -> 0.95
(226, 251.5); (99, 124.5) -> 0.83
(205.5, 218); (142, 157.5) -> 1.04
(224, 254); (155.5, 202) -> 0.93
